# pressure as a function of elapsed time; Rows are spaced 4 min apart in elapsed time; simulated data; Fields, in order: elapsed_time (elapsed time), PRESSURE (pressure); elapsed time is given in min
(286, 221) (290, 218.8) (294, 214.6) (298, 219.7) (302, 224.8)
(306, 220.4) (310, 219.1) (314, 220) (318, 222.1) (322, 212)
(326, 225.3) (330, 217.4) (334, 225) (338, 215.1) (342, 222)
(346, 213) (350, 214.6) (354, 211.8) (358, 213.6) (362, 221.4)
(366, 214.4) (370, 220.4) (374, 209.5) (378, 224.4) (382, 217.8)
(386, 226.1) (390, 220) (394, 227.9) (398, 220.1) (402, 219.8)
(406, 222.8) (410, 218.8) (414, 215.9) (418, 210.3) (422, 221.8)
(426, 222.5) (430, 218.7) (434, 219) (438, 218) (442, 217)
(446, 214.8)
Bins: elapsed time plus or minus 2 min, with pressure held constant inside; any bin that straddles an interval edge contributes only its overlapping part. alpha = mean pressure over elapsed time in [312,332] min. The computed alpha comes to 219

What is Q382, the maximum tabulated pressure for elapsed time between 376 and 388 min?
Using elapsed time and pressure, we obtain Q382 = 226.1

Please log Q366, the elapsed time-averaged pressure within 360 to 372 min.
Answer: 219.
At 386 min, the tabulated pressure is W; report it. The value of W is 226.1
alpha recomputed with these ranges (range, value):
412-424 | 216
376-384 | 221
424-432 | 221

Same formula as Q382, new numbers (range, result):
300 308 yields 224.8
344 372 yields 221.4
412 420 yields 215.9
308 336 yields 225.3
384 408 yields 227.9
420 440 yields 222.5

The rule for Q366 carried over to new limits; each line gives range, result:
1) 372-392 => 220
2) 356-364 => 218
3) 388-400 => 223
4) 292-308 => 220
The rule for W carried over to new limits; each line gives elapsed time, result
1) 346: 213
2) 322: 212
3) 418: 210.3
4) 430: 218.7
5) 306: 220.4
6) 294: 214.6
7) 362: 221.4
